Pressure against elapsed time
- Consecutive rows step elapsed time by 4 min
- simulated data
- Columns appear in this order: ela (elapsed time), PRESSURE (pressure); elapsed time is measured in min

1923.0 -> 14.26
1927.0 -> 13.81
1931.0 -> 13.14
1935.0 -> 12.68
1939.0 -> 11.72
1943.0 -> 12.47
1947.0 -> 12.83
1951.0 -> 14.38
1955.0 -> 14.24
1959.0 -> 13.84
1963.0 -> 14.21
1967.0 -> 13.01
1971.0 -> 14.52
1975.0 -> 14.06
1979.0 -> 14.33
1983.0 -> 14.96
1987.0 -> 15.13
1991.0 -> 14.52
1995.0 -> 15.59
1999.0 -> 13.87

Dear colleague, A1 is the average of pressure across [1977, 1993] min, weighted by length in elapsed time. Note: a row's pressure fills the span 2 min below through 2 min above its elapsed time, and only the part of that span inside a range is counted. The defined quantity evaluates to 14.7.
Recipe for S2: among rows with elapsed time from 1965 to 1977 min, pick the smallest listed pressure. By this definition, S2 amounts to 13.01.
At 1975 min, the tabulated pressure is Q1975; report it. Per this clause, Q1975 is 14.06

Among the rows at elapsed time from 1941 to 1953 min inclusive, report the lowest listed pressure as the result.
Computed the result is 12.47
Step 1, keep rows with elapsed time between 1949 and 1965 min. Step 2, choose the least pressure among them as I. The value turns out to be 13.84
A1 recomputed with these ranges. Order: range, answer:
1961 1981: 14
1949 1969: 13.9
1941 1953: 13.2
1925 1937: 13.2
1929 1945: 12.5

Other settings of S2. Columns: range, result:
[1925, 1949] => 11.72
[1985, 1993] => 14.52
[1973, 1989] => 14.06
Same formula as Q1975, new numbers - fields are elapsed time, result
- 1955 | 14.24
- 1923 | 14.26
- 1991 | 14.52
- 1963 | 14.21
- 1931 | 13.14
